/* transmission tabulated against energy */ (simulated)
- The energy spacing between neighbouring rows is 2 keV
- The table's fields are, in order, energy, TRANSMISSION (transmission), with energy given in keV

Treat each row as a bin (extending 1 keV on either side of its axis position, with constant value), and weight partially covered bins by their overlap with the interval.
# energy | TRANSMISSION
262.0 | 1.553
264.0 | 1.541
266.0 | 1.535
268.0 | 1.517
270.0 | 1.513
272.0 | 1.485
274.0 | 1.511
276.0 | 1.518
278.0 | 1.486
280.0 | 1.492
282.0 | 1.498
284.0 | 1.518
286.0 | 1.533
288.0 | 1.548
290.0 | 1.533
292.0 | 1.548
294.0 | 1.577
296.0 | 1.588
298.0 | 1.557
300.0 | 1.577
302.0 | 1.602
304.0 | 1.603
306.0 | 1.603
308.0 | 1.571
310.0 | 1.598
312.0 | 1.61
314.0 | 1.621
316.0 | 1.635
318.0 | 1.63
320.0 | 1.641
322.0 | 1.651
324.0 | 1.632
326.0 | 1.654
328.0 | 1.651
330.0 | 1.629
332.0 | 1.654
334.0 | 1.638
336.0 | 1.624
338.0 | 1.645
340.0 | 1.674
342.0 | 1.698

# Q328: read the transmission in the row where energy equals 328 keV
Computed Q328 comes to 1.651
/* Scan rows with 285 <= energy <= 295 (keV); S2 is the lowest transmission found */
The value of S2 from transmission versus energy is 1.533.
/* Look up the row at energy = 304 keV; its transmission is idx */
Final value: 1.603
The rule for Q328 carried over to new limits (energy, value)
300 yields 1.577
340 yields 1.674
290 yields 1.533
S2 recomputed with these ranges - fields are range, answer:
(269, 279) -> 1.485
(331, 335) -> 1.638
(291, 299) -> 1.548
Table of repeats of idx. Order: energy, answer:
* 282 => 1.498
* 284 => 1.518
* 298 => 1.557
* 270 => 1.513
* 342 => 1.698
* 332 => 1.654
